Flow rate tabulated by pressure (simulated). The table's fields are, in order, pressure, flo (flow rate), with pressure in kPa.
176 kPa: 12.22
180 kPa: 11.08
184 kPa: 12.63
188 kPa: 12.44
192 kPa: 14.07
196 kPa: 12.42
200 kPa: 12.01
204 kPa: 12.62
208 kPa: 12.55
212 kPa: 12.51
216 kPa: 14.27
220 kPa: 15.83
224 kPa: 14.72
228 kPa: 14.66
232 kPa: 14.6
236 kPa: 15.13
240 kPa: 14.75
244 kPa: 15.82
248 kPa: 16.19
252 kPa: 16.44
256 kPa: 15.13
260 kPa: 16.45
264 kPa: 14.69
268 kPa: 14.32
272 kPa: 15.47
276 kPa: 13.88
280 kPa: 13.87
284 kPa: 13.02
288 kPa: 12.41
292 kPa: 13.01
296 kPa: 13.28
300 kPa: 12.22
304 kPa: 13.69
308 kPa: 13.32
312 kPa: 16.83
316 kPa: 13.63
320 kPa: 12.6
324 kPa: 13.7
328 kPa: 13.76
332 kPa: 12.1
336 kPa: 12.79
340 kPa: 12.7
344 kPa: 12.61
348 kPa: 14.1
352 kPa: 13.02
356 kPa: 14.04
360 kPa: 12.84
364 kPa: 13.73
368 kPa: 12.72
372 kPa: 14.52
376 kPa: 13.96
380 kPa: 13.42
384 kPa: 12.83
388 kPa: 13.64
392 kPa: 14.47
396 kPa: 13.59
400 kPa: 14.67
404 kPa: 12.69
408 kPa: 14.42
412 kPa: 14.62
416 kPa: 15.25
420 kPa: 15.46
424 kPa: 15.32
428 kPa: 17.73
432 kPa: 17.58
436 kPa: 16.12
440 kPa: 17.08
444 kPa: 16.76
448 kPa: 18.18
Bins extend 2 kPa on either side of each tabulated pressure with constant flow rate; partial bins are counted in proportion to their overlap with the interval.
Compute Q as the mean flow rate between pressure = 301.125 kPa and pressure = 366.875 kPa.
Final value 13.4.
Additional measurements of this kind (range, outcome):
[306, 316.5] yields 14.7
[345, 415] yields 13.7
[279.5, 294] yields 13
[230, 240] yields 14.8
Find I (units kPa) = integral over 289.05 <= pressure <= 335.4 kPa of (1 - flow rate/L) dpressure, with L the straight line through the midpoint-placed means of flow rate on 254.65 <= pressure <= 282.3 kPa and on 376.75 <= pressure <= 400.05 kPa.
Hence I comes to 3.1 kPa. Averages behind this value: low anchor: 14.8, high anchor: 13.7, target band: 13.4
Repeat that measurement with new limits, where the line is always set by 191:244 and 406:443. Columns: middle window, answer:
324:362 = 5.1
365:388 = 2.9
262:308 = 3.1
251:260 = -1.0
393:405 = 1.5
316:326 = 1.1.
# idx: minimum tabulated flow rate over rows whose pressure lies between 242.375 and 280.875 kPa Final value 13.87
